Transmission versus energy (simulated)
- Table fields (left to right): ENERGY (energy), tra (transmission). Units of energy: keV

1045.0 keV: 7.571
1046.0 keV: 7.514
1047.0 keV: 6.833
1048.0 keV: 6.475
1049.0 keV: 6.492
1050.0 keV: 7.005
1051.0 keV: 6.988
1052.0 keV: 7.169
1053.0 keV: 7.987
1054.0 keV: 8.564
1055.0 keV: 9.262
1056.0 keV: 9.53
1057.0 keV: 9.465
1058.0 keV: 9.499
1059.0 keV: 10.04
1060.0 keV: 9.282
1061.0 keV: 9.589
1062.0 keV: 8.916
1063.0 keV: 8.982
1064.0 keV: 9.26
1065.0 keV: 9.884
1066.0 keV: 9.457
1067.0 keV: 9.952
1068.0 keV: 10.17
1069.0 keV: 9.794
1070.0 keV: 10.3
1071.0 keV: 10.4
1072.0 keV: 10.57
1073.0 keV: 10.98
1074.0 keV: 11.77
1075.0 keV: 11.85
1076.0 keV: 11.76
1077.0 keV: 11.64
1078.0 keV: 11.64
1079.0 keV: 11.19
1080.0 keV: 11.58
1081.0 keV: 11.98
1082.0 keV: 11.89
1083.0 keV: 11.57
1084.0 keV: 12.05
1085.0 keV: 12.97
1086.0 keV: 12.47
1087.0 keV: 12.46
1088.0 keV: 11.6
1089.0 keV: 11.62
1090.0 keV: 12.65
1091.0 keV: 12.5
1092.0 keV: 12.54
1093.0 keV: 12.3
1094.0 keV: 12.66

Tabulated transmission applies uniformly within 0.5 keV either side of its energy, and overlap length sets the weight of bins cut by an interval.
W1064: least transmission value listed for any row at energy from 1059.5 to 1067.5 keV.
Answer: 8.916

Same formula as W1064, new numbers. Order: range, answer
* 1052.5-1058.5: 7.987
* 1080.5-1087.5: 11.57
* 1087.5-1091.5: 11.6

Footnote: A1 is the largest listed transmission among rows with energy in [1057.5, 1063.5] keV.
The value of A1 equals 10.04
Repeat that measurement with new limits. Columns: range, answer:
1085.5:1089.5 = 12.47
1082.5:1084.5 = 12.05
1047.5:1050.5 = 7.005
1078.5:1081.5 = 11.98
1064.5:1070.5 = 10.3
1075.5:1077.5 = 11.76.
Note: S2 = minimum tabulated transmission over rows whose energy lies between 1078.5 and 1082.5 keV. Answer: 11.19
